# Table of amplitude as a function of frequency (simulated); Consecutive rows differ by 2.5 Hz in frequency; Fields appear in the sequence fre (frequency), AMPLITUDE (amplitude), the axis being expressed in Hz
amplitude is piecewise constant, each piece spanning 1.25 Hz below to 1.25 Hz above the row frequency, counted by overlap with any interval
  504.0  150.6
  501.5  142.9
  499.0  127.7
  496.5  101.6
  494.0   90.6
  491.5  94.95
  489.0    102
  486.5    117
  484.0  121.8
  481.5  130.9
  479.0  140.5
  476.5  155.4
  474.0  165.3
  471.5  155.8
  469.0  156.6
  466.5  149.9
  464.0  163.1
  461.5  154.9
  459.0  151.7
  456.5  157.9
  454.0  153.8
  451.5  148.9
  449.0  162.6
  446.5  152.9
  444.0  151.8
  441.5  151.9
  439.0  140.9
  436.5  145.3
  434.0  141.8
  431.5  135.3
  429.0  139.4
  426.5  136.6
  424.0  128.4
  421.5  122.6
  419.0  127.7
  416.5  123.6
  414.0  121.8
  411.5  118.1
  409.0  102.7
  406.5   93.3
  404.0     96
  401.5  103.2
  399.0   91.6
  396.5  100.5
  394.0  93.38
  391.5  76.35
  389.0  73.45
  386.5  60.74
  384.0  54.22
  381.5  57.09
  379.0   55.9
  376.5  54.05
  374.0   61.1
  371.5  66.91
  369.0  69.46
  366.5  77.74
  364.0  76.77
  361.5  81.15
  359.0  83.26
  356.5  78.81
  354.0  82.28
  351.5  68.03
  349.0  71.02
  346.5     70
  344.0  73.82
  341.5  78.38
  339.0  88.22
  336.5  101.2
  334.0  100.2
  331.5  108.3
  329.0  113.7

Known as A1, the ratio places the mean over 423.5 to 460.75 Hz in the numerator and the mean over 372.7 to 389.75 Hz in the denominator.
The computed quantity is 2.49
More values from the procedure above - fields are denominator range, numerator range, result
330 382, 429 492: 1.88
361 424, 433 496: 1.63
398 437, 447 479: 1.30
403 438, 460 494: 1.11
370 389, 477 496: 1.93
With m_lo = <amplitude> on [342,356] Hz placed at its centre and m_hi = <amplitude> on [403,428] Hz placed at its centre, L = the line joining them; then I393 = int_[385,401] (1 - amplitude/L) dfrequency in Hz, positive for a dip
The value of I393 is 3.1 Hz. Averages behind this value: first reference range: 73.6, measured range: 83.2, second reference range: 118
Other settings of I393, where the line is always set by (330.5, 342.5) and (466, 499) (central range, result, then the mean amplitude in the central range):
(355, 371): 3.8 Hz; 77.4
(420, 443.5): -4.2 Hz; 138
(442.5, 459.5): -4.6 Hz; 154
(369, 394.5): 9.9 Hz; 64.7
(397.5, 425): 0.3 Hz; 111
